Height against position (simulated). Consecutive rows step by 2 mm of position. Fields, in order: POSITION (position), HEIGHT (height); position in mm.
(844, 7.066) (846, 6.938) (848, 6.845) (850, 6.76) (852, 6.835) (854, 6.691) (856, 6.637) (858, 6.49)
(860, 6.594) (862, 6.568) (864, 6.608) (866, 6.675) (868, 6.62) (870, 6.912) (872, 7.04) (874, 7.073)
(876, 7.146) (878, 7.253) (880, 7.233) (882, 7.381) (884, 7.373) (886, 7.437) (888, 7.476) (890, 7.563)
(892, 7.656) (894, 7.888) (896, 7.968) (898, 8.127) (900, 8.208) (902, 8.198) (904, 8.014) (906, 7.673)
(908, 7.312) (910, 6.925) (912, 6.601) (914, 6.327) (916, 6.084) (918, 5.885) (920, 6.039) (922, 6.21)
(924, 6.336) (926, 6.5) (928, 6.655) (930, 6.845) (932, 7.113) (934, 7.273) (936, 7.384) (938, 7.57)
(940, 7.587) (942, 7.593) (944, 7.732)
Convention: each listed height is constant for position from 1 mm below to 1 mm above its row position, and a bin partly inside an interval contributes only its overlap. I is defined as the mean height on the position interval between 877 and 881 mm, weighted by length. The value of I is 7.24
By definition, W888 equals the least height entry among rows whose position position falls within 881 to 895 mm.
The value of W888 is 7.373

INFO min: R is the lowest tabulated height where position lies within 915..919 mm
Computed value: 5.885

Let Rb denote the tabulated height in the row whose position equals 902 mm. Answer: 8.198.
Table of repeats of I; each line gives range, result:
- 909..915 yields 6.62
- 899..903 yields 8.2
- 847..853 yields 6.81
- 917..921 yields 5.96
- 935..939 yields 7.48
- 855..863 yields 6.57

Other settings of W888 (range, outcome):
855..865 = 6.49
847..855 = 6.691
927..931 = 6.655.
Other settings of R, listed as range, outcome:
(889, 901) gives 7.563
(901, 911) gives 6.925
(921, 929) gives 6.21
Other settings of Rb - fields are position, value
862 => 6.568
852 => 6.835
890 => 7.563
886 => 7.437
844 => 7.066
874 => 7.073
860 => 6.594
